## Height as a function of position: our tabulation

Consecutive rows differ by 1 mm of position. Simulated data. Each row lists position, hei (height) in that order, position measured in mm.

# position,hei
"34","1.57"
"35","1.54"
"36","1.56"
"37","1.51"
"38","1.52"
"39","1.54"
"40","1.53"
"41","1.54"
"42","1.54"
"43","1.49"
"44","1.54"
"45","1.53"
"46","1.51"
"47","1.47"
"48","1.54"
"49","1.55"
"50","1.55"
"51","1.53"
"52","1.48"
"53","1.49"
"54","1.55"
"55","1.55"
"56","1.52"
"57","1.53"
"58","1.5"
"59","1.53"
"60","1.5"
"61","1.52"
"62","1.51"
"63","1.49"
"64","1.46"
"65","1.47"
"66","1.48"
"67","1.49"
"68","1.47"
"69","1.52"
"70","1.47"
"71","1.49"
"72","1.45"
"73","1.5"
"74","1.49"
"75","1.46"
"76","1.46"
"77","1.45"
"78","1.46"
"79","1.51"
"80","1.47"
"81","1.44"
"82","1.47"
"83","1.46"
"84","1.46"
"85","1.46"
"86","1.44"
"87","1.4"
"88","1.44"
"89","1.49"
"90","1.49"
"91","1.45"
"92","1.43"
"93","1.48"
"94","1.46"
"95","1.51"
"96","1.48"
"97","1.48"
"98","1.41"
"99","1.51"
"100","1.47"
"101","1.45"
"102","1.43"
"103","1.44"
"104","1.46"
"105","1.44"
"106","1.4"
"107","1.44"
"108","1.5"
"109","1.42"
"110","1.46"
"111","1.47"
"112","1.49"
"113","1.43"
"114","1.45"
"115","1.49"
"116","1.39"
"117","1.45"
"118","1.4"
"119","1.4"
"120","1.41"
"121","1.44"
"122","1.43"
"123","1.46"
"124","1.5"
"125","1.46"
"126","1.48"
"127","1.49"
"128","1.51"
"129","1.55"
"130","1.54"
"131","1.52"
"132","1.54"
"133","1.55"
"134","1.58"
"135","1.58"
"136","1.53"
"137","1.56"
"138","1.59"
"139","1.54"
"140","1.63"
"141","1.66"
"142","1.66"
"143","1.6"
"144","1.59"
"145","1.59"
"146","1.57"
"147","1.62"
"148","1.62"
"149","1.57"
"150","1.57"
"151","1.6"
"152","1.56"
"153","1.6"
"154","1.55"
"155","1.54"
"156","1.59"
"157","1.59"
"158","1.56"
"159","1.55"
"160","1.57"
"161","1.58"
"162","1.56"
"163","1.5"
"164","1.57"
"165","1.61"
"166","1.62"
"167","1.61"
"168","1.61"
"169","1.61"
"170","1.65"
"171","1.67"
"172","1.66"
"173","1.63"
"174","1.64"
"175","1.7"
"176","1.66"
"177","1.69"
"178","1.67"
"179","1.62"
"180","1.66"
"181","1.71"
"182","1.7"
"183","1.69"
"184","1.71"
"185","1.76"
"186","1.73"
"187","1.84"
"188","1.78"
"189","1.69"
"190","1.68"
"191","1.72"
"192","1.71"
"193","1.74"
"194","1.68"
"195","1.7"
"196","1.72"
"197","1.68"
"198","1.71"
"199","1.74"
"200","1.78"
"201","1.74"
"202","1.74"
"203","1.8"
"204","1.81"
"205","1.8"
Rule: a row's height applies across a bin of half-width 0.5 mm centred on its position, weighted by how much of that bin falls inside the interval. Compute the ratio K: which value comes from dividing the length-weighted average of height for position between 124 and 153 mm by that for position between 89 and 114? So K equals 1.1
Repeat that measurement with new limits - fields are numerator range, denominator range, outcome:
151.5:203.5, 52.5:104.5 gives 1.12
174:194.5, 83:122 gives 1.18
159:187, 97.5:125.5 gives 1.14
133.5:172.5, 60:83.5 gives 1.08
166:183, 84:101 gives 1.13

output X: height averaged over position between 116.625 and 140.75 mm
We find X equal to 1.51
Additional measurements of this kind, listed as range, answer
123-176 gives 1.58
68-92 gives 1.47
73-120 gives 1.46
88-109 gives 1.46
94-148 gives 1.5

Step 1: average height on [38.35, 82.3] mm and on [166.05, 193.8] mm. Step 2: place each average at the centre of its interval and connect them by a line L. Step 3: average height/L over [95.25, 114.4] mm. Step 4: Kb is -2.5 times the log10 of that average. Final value 0.08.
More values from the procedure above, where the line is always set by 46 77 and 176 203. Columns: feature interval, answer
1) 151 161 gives 0.060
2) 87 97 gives 0.061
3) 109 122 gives 0.109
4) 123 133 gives 0.071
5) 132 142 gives 0.031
